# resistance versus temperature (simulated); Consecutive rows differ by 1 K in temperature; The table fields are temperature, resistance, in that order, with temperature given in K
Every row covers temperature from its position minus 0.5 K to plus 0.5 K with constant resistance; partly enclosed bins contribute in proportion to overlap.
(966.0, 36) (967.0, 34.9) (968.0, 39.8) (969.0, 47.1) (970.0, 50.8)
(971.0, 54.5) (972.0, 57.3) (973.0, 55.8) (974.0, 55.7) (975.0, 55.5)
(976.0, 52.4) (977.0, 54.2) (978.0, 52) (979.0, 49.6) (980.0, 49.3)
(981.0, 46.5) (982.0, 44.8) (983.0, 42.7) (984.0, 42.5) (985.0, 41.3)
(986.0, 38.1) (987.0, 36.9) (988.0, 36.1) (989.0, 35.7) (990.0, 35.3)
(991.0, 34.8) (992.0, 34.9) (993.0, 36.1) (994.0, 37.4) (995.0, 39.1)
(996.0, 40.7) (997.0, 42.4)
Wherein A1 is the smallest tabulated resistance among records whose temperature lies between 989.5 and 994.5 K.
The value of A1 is 34.8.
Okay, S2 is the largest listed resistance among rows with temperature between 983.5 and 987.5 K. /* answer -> 42.5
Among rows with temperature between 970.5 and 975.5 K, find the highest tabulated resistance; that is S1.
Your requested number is 57.3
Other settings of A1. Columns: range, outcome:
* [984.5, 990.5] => 35.3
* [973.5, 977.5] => 52.4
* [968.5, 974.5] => 47.1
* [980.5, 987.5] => 36.9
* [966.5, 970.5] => 34.9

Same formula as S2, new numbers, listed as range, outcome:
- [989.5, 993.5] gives 36.1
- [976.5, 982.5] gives 54.2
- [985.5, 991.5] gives 38.1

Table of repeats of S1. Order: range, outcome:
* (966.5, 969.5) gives 47.1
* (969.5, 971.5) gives 54.5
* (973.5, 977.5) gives 55.7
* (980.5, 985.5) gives 46.5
